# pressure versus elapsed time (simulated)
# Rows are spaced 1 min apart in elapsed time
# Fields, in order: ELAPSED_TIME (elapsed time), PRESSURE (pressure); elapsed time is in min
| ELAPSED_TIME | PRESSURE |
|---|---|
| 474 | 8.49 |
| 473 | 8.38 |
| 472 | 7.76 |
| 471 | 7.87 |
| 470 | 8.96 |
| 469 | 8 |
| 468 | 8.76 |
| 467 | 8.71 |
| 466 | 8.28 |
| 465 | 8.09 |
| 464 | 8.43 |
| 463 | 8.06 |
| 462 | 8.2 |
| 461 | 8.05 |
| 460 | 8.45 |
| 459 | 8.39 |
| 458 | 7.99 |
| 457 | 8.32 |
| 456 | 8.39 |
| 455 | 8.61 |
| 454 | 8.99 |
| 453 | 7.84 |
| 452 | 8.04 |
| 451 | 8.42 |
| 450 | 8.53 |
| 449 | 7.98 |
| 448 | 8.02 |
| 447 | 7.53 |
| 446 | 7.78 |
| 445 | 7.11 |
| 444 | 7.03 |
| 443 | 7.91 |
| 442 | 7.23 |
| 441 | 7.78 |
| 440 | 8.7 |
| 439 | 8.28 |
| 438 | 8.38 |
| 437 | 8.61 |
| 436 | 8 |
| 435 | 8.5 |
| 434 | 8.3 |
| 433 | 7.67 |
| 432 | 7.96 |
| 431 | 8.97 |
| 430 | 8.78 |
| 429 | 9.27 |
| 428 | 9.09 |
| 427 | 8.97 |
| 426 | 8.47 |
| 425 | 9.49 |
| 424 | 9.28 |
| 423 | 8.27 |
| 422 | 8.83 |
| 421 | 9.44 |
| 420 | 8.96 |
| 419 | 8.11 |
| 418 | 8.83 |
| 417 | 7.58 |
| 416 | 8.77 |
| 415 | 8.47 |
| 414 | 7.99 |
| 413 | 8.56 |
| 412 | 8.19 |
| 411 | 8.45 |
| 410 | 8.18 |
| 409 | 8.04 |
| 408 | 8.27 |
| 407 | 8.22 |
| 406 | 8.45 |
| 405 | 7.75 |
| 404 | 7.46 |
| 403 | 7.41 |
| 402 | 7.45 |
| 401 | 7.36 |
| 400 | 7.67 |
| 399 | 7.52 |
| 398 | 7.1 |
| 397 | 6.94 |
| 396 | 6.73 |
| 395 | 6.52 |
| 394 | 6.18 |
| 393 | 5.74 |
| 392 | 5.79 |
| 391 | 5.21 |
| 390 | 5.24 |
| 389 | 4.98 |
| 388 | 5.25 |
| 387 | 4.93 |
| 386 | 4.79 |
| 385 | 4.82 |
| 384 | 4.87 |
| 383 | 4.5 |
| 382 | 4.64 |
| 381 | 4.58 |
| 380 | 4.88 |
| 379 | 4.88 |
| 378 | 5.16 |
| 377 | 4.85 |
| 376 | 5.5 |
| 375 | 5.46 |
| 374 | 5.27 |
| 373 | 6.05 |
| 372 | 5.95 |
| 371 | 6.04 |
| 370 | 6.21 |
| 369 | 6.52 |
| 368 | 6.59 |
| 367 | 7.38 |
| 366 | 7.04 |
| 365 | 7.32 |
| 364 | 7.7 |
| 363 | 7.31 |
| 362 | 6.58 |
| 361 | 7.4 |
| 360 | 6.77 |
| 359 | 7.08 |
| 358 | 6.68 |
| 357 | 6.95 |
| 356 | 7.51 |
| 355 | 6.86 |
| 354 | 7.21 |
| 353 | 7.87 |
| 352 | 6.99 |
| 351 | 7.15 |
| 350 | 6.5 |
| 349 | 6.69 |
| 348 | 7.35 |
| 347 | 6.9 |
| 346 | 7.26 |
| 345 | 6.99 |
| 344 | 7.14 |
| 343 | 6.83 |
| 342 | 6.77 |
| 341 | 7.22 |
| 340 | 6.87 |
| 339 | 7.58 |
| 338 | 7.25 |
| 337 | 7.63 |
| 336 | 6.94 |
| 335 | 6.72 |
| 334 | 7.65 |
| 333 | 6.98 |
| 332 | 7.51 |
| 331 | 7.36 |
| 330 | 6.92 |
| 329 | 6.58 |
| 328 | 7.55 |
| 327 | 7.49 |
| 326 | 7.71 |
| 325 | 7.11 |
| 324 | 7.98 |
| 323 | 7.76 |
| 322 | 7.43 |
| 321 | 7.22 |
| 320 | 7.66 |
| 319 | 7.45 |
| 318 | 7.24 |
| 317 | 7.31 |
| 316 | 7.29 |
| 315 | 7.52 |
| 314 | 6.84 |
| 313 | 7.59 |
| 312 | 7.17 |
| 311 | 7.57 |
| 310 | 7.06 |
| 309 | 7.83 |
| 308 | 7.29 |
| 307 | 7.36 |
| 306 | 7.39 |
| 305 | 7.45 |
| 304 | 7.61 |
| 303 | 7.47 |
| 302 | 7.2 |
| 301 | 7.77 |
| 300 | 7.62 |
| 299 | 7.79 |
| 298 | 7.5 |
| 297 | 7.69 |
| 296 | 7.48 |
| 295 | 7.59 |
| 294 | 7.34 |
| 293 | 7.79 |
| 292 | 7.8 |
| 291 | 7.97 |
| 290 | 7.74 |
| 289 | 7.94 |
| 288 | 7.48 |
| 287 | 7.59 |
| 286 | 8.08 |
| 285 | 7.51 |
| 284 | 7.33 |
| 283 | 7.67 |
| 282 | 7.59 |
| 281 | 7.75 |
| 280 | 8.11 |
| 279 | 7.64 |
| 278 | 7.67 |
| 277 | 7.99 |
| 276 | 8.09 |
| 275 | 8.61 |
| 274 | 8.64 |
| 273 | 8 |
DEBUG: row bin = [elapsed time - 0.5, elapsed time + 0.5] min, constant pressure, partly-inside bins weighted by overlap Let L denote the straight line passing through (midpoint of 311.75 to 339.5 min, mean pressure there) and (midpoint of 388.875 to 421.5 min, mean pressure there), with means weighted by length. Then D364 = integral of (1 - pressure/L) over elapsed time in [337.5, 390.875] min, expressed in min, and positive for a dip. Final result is 8.0 min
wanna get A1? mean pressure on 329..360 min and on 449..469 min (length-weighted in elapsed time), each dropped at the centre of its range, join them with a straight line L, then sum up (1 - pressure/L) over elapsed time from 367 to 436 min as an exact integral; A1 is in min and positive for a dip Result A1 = 5.9 min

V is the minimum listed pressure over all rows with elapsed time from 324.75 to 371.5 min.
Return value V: 6.04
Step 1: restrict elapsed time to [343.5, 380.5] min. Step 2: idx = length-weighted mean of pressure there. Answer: 6.59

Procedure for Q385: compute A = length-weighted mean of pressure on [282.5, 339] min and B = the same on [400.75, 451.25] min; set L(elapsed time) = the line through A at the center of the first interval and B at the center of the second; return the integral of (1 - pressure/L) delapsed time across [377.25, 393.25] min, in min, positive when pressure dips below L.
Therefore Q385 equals 6.0 min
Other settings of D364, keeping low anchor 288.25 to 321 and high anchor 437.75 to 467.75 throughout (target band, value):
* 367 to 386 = 5.8 min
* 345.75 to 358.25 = 1.0 min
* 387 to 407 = 3.1 min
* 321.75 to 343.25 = 1.0 min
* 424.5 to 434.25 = -0.8 min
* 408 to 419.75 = -0.5 min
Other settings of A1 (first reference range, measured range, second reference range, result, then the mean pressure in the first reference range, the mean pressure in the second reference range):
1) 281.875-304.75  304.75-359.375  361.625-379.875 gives -2.70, 7.63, 6.18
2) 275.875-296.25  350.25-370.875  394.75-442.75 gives 2.47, 7.72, 8.2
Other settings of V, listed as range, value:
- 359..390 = 4.5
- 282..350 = 6.5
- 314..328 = 6.84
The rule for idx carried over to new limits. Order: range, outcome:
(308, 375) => 7.09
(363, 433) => 7.05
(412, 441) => 8.57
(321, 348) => 7.24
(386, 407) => 6.58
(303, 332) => 7.39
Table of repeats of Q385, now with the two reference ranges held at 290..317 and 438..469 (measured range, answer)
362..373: 1.4 min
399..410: 0.2 min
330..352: 1.6 min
